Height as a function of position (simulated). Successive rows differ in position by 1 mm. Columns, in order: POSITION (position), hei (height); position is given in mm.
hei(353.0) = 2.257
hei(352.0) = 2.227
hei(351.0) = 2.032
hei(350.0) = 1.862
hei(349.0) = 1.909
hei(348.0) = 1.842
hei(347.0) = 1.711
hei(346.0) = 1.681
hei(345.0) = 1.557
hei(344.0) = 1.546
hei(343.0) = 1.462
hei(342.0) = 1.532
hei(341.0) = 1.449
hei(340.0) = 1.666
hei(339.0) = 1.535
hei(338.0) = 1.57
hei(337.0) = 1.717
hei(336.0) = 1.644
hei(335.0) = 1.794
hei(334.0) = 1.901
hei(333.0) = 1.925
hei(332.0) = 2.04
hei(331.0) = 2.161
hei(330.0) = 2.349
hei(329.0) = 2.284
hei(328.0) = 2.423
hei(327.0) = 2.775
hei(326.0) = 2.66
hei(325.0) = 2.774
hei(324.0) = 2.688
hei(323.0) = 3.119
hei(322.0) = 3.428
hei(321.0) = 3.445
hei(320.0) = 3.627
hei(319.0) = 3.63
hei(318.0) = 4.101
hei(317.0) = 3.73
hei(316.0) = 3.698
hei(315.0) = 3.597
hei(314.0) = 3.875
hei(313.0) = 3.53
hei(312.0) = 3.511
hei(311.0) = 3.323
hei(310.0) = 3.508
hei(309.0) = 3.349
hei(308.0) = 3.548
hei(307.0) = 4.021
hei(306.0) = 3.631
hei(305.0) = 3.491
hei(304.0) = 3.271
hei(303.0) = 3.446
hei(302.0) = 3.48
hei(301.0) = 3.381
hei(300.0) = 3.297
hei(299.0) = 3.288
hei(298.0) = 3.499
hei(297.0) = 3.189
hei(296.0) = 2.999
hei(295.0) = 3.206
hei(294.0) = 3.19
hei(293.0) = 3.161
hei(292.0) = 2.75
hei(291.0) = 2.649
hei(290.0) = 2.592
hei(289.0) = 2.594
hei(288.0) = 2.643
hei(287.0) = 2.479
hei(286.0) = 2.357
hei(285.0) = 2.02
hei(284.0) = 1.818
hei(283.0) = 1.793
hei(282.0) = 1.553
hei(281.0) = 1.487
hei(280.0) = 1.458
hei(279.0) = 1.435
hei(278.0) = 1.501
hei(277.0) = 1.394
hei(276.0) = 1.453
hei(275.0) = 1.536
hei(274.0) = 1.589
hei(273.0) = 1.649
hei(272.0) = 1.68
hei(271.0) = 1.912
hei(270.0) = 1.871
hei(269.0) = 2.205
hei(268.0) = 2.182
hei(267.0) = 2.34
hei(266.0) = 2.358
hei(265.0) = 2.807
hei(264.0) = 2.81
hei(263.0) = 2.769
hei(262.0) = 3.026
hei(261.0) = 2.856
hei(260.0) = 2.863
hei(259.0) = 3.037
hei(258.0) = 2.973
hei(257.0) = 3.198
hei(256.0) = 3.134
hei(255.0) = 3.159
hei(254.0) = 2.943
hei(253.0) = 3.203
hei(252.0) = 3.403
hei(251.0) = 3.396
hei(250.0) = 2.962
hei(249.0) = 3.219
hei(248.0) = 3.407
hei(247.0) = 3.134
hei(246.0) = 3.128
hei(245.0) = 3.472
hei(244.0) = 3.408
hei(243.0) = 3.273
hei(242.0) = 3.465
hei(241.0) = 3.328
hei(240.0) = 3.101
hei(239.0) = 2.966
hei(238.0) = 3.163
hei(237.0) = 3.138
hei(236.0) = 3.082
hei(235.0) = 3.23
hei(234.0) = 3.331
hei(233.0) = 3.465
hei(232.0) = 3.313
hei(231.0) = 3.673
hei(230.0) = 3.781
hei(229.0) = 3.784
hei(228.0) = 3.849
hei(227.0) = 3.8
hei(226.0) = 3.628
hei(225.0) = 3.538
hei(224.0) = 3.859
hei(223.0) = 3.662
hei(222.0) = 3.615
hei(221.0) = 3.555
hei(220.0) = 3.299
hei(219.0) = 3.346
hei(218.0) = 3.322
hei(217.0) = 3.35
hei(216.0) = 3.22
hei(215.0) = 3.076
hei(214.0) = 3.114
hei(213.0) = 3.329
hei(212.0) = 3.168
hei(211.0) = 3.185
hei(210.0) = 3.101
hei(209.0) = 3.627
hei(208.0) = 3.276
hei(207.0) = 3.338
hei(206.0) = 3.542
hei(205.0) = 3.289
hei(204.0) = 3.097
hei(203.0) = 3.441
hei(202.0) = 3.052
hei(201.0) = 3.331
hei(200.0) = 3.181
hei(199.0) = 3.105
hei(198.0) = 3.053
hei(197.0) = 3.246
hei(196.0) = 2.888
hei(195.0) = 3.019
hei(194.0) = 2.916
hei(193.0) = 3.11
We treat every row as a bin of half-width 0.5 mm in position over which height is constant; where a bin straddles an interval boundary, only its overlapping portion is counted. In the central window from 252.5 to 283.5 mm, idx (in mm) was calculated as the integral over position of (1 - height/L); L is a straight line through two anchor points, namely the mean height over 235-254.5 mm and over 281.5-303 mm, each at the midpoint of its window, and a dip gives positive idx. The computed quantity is 7.8 mm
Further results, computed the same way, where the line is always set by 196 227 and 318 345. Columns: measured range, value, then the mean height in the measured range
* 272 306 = 2.0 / 2.48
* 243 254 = -0.9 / 3.26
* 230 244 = -0.8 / 3.29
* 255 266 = -0.1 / 2.93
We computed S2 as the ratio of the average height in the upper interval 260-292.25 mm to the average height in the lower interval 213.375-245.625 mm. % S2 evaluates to 0.6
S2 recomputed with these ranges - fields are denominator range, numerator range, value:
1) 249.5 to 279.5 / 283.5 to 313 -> 1.26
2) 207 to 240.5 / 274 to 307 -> 0.76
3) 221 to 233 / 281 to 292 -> 0.61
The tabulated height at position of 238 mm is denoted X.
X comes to 3.163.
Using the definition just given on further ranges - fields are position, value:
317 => 3.73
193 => 3.11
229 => 3.784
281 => 1.487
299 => 3.288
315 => 3.597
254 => 2.943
